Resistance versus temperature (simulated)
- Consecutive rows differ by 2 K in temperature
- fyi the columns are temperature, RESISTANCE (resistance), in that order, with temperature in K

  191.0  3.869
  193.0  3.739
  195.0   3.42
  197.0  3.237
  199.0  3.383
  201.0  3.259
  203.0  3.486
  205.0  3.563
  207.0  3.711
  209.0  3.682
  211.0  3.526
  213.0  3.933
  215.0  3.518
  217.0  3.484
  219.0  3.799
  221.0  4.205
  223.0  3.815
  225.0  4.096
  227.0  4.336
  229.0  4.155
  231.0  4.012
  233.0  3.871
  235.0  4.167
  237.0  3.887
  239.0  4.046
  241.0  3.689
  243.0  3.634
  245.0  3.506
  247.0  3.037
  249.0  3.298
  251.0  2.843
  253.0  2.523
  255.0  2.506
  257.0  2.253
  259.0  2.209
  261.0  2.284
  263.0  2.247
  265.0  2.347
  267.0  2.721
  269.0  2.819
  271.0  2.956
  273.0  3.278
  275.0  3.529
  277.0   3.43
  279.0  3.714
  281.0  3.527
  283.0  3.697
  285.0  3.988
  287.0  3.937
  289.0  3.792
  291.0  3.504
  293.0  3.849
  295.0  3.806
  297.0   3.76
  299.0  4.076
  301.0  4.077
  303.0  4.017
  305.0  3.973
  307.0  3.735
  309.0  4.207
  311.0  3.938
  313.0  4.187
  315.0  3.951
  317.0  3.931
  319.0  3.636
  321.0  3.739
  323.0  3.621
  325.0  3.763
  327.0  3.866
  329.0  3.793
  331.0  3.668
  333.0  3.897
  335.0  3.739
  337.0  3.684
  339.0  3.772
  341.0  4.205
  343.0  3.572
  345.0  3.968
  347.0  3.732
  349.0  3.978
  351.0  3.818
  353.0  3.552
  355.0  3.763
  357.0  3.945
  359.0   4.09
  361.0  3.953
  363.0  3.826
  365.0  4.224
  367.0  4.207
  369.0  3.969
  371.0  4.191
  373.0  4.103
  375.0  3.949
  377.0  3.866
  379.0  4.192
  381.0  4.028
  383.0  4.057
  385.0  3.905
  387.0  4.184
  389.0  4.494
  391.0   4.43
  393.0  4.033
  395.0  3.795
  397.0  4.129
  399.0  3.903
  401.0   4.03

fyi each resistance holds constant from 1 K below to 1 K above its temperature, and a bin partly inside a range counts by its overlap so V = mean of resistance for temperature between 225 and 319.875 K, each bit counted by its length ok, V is 3.51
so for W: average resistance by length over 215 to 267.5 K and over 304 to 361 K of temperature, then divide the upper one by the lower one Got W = 1.15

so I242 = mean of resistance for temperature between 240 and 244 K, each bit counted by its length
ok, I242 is 3.66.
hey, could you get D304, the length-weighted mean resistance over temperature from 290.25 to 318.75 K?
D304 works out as 3.93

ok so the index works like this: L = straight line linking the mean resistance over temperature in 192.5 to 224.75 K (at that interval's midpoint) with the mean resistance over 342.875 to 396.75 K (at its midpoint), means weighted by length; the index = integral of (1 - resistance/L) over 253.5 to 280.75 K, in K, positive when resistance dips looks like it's 6.91 K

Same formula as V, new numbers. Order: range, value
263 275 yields 2.83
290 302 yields 3.85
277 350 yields 3.84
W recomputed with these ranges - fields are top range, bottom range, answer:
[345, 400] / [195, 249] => 1.08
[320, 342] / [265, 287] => 1.13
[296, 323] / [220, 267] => 1.18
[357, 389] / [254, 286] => 1.37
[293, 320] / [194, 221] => 1.11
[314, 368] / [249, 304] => 1.18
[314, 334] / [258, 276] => 1.40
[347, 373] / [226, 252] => 1.06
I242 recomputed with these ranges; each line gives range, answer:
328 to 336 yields 3.77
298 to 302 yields 4.08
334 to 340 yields 3.73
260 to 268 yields 2.4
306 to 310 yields 3.97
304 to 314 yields 4.01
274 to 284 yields 3.58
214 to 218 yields 3.5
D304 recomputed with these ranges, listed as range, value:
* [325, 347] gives 3.81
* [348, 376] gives 3.97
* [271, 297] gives 3.65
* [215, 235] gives 3.96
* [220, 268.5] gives 3.32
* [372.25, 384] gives 4.03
